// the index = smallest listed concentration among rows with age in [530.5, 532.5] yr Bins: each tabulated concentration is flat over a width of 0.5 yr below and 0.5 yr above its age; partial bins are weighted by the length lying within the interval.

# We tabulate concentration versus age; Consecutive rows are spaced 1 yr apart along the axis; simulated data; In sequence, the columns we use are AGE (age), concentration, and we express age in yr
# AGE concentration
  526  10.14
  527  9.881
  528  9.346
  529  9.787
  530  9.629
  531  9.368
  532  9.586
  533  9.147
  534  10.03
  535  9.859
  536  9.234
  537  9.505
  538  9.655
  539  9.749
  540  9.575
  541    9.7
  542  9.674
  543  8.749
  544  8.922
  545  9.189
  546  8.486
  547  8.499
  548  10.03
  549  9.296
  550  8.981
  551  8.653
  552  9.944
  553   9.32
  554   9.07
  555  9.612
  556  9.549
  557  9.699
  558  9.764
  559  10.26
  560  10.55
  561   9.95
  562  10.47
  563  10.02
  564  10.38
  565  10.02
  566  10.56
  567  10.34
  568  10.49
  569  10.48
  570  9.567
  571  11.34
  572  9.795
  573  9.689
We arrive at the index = 9.368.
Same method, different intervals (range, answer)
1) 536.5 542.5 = 9.505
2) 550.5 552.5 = 8.653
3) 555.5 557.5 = 9.549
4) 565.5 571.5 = 9.567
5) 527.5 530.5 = 9.346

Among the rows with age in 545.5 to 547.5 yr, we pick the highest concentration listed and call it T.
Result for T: 8.499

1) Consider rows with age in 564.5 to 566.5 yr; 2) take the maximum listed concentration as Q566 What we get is 10.56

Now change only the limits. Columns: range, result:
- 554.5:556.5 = 9.612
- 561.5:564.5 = 10.47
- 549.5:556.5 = 9.944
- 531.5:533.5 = 9.586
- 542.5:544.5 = 8.922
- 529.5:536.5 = 10.03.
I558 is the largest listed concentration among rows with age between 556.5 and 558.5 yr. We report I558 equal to 9.764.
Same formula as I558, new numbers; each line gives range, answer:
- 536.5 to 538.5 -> 9.655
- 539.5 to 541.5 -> 9.7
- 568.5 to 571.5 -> 11.34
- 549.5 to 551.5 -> 8.981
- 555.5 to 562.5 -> 10.55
